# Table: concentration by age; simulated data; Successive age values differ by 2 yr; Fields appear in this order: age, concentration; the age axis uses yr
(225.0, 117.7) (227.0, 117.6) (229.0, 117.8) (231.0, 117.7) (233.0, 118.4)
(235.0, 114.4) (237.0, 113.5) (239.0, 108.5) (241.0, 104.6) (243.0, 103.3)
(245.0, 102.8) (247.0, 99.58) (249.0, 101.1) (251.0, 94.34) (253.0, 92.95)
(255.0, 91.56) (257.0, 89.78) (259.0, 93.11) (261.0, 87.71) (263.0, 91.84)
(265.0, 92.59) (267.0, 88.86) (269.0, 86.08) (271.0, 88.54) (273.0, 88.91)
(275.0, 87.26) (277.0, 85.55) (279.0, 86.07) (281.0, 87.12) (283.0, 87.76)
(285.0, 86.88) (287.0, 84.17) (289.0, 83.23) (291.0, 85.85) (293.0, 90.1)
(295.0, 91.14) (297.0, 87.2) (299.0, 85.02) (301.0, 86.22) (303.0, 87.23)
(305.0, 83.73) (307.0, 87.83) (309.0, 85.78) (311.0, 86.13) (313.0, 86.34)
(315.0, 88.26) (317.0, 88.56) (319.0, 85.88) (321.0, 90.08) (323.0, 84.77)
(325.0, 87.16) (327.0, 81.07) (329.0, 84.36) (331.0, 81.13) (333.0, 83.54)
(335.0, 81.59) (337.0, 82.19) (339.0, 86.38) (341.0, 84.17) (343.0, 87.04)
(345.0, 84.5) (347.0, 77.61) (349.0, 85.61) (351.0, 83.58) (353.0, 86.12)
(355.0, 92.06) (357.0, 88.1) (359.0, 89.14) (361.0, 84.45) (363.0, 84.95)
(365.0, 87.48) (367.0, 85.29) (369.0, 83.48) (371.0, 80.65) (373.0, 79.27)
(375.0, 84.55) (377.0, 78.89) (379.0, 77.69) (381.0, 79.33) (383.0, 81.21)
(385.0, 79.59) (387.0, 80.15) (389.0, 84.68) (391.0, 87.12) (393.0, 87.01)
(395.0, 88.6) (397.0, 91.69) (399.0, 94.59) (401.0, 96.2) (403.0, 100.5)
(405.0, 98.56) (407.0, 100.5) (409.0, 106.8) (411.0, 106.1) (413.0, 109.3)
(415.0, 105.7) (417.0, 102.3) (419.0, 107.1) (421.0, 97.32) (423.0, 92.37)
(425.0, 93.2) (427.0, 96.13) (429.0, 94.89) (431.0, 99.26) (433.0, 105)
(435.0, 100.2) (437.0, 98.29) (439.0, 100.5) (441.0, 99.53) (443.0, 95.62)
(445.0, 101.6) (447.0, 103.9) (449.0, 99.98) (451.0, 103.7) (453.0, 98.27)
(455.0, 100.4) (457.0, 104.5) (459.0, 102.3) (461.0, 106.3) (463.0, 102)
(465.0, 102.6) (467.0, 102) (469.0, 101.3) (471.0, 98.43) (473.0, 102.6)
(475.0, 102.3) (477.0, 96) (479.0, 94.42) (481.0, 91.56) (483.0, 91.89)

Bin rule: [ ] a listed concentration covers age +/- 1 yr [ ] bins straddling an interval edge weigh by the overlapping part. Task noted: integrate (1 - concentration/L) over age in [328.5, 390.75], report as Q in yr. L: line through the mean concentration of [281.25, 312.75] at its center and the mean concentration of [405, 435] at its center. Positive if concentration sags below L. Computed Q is 6.84 yr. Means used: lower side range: 86.6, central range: 83.5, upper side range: 101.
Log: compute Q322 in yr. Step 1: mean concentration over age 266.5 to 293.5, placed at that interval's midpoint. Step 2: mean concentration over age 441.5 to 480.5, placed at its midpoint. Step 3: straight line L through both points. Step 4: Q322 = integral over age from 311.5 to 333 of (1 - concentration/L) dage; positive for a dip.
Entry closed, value 1.0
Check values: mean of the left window 86.8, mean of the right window 101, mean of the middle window 85.7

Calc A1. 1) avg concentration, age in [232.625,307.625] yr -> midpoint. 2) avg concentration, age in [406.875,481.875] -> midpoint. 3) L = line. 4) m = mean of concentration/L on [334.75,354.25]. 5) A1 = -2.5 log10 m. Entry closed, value 0.144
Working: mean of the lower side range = 92.6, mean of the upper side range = 101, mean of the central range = 84.1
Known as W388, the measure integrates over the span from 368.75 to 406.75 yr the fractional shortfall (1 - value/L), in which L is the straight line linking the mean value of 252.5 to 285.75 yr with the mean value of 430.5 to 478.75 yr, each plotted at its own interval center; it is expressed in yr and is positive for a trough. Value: 4.1 yr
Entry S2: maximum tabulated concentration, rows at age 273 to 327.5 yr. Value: 91.14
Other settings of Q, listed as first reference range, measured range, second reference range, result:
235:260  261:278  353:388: 1.50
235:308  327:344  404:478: 2.07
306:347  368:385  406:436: 2.36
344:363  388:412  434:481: -0.74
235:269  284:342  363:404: 3.86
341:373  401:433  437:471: -1.87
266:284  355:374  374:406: 0.41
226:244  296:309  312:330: 0.82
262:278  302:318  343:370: 0.10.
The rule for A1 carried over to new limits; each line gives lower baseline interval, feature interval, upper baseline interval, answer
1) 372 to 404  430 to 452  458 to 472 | -0.04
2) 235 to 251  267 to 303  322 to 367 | 0.11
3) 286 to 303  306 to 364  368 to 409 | 0.02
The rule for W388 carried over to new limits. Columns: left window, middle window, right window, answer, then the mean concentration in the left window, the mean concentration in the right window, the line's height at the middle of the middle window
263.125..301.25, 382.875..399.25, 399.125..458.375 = 1.89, 87.4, 101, 97.2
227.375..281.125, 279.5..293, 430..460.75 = 1.69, 98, 101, 98.5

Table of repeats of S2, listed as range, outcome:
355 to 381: 92.06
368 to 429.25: 109.3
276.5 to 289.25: 87.76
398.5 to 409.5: 106.8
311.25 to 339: 90.08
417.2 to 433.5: 107.1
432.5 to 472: 106.3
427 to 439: 105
